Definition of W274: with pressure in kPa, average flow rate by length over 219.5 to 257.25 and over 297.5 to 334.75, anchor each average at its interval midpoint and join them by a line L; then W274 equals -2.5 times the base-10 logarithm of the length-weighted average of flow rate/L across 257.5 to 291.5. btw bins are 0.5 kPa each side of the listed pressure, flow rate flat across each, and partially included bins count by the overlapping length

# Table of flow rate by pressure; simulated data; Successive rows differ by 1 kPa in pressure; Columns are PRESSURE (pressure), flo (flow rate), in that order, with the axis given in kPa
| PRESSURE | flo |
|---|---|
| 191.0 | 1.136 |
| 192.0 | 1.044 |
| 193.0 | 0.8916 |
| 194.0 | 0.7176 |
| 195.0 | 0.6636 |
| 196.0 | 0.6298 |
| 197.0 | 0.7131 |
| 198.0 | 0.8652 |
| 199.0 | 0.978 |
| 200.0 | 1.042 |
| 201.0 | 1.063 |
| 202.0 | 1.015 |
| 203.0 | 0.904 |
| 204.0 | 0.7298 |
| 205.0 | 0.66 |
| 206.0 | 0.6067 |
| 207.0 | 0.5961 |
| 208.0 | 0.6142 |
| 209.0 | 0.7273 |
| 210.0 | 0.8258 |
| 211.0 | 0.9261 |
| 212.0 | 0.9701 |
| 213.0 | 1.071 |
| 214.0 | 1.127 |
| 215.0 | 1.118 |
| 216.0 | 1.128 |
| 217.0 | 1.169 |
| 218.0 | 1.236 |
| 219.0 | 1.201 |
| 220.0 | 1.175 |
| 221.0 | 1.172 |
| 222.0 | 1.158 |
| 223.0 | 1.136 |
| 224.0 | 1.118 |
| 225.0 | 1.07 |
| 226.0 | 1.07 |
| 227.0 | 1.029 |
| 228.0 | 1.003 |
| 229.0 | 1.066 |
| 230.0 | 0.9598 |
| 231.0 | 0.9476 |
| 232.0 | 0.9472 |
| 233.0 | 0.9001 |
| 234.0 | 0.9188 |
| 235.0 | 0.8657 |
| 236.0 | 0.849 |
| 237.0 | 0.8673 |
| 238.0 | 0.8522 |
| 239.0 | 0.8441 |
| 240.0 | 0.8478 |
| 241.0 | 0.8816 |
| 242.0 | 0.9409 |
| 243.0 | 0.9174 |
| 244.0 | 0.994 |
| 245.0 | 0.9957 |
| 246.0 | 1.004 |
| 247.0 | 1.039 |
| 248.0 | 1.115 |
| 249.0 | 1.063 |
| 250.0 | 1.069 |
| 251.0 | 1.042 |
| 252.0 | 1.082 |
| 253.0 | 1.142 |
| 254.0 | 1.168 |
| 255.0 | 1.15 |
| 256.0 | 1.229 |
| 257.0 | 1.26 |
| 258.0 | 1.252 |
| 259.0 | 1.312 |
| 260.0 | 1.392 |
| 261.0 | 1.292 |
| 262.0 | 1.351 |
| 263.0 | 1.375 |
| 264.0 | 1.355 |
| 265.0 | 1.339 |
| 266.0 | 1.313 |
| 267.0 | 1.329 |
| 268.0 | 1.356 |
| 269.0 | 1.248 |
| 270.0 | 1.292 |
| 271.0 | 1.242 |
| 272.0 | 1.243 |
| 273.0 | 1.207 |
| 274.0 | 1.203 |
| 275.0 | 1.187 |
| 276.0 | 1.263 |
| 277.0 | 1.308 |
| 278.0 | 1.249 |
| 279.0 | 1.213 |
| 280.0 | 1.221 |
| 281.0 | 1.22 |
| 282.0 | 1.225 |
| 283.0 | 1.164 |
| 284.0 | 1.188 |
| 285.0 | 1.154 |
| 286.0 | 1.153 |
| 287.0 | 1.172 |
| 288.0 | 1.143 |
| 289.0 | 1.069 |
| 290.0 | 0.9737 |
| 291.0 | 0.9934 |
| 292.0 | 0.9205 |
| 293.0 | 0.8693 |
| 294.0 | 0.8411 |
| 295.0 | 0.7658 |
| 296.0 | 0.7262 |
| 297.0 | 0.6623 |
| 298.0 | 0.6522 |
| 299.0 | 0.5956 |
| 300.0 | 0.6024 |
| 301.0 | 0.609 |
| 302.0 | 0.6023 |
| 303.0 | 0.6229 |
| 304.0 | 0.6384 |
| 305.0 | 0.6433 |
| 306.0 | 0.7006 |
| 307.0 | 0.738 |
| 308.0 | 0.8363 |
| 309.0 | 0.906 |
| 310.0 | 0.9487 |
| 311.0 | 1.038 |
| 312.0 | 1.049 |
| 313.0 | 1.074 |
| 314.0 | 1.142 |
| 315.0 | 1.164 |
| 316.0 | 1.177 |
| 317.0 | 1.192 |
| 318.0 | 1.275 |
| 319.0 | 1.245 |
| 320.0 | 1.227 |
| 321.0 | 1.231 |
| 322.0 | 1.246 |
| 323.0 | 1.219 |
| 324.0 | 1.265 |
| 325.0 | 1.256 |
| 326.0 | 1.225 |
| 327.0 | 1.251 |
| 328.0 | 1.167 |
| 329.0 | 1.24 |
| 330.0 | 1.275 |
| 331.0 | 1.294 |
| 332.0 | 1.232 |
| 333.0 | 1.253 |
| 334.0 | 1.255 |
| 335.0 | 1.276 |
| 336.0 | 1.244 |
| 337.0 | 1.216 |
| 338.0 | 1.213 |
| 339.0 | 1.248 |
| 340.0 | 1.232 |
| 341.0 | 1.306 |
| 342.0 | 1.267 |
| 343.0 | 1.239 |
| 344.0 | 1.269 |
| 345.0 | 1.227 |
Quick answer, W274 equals -0.20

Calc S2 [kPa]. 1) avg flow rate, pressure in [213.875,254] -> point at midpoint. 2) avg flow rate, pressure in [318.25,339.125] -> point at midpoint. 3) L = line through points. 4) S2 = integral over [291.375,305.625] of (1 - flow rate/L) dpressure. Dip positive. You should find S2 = 5.8 kPa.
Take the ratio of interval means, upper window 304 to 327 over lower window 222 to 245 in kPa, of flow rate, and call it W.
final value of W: 1.12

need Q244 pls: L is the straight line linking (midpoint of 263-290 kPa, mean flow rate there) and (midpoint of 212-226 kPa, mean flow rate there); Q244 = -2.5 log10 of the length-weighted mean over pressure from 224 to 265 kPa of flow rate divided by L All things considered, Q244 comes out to 0.11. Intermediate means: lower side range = 1.14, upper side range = 1.23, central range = 1.07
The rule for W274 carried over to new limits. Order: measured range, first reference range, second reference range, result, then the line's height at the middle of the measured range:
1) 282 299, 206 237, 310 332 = 0.178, 1.14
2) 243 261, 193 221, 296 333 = -0.191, 0.951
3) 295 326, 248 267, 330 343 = 0.302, 1.25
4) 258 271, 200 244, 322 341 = -0.230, 1.07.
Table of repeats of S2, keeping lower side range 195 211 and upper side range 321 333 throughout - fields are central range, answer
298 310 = 4.9 kPa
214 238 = -4.6 kPa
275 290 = -1.5 kPa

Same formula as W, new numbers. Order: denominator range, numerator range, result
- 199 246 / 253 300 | 1.19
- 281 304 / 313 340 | 1.37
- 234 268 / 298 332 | 0.92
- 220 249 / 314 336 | 1.25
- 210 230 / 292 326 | 0.86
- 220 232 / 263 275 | 1.20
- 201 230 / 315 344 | 1.26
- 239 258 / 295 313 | 0.71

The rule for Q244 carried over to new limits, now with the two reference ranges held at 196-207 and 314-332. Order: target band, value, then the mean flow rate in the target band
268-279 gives -0.17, 1.25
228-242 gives 0.04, 0.909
